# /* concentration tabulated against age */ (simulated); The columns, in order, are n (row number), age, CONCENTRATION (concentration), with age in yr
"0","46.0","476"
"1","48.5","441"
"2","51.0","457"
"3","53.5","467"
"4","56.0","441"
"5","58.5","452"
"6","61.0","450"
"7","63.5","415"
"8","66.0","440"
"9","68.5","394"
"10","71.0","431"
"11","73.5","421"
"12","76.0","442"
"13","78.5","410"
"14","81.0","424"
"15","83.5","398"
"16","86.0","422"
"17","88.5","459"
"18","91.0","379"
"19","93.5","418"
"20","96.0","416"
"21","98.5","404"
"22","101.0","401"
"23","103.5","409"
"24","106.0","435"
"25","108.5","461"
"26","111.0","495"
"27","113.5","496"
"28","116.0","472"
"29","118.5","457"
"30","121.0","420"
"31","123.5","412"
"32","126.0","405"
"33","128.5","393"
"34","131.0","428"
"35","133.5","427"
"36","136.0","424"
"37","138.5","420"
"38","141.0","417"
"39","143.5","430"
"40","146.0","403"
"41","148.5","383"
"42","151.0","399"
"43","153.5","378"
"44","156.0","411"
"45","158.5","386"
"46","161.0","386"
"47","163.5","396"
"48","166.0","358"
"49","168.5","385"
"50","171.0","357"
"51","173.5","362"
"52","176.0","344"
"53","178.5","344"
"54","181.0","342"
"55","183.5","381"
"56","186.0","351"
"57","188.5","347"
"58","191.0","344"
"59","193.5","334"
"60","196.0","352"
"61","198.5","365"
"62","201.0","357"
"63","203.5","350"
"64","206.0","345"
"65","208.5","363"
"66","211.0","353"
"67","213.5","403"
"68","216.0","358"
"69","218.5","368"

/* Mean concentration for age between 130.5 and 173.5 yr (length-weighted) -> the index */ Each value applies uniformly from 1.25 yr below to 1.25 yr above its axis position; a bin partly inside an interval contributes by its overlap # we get 398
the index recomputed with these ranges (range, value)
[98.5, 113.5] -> 442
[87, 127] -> 434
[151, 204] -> 364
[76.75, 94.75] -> 416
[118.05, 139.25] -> 419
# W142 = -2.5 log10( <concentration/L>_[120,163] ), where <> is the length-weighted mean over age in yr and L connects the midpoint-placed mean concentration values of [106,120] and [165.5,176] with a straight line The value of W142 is 0.03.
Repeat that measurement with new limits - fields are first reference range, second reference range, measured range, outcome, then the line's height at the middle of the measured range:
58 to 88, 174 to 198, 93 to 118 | -0.10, 403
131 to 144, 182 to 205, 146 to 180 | 0.04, 392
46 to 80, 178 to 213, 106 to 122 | -0.15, 405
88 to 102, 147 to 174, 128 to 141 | -0.07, 394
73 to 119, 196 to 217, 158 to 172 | 0.03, 388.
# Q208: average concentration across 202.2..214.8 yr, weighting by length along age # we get 363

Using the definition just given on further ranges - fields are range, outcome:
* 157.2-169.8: 382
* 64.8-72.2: 421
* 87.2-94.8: 419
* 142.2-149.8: 405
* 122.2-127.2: 409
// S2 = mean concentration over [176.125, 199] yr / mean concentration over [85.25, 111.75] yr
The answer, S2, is 0.82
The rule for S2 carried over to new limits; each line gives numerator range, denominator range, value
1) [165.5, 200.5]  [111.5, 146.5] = 0.82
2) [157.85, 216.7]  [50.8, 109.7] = 0.85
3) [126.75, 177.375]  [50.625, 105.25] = 0.93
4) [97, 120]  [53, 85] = 1.04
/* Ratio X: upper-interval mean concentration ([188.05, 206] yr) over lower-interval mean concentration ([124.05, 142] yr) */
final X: 0.84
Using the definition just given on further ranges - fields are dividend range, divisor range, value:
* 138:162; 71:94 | 0.95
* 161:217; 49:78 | 0.82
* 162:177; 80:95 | 0.88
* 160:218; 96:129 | 0.83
